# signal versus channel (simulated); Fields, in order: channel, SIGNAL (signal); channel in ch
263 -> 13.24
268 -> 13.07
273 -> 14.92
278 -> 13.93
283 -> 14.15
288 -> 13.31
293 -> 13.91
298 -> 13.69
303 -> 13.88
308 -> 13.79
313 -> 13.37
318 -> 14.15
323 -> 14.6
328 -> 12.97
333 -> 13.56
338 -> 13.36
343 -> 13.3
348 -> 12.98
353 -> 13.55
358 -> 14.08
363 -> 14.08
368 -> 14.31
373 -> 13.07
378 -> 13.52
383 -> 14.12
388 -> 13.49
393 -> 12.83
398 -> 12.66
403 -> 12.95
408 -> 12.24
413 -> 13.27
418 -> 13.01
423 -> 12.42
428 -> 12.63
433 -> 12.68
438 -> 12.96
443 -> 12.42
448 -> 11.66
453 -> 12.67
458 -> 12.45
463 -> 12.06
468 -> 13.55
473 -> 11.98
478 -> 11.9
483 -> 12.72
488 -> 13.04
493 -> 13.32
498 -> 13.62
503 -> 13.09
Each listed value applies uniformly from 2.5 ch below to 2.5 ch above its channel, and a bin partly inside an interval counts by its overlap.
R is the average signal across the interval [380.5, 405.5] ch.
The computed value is 13.2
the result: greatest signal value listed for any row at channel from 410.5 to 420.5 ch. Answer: 13.27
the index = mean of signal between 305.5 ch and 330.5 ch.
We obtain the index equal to 13.8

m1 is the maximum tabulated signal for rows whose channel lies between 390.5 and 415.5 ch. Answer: 13.27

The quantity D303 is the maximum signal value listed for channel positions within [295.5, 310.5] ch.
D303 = 13.88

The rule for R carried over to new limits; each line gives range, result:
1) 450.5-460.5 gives 12.6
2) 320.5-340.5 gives 13.6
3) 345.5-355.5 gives 13.3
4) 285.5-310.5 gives 13.7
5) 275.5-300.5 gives 13.8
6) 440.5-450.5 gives 12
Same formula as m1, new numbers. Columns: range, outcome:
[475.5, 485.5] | 12.72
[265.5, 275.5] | 14.92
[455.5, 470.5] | 13.55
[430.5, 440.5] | 12.96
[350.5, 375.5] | 14.31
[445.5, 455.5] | 12.67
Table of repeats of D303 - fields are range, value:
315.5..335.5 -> 14.6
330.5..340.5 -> 13.56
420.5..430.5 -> 12.63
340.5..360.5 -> 14.08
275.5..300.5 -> 14.15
